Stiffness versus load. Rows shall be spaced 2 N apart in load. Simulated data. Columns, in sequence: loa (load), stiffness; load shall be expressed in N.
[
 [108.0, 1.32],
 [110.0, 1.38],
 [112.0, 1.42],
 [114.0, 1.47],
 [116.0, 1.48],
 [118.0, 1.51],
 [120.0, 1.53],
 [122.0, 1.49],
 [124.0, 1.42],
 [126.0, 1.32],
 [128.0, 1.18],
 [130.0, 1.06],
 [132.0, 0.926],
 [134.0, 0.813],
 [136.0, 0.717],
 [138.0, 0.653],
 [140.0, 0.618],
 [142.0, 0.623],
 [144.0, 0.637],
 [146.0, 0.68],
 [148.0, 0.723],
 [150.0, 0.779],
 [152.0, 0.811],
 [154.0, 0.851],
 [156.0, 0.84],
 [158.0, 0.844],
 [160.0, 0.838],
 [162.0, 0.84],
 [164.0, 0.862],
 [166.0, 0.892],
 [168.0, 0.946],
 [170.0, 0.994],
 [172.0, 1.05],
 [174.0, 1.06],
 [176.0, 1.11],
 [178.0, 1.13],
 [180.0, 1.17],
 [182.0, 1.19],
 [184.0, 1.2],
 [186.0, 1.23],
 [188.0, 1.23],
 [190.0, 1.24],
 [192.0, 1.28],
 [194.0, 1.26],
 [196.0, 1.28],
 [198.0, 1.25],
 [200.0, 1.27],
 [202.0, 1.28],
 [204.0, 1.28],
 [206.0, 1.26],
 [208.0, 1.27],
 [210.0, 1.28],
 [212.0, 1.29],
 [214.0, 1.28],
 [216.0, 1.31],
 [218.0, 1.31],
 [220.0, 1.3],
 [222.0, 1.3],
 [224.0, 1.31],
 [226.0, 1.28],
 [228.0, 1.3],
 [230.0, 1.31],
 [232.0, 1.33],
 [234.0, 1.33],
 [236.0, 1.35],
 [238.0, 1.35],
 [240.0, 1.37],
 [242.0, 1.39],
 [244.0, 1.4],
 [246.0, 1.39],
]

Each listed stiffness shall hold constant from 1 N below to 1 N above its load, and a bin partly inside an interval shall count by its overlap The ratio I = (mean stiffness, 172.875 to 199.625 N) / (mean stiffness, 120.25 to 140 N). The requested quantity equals 1.1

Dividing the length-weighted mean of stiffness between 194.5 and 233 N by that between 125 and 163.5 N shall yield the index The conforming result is 1.55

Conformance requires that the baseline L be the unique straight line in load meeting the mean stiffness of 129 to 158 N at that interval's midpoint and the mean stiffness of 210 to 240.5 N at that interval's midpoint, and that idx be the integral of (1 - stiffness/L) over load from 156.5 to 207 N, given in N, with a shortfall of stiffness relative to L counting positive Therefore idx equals -4.4 N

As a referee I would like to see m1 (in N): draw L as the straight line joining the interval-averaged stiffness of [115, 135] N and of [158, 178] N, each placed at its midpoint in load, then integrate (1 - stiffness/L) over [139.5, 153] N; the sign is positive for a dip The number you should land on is 5.03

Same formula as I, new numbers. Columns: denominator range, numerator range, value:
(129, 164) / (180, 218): 1.61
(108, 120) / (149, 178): 0.63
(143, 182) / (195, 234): 1.43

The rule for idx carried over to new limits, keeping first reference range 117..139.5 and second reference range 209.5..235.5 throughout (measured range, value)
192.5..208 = -0.1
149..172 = 6.2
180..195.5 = 0.1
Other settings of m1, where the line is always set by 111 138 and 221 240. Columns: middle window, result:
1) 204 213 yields 0.2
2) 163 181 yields 3.5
